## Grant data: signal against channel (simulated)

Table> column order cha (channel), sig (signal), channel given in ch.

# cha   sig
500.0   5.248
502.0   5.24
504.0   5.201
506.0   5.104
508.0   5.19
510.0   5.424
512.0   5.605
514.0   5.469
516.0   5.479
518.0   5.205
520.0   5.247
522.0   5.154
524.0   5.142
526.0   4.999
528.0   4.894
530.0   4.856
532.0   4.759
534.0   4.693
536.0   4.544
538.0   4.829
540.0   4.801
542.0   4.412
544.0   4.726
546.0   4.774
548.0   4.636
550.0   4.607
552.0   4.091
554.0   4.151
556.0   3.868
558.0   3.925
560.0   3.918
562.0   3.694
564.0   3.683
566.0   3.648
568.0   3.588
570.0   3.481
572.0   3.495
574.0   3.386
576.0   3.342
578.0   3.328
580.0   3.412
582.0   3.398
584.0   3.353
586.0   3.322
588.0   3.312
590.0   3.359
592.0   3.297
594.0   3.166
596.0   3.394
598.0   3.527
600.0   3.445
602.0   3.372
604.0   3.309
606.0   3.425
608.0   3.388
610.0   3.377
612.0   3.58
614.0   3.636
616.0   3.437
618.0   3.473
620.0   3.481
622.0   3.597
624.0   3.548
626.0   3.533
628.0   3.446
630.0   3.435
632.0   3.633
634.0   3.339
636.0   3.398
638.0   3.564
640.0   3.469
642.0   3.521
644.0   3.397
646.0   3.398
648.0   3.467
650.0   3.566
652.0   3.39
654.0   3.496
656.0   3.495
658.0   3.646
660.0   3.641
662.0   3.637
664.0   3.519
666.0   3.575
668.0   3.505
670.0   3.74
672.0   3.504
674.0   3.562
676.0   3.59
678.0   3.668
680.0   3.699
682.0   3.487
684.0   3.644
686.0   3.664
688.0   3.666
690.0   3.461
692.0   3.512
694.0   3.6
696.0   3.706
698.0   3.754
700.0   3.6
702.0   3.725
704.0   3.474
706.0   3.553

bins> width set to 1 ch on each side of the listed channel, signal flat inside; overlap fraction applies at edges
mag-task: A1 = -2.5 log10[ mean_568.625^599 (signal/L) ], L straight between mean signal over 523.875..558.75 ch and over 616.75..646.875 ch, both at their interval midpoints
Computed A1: 0.20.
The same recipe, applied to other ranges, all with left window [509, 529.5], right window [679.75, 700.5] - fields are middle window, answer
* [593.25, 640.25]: 0.24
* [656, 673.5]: 0.08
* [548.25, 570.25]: 0.24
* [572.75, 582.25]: 0.36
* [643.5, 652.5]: 0.17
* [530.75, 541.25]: 0.08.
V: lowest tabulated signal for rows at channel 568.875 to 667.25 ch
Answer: 3.166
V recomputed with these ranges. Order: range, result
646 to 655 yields 3.39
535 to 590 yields 3.312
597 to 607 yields 3.309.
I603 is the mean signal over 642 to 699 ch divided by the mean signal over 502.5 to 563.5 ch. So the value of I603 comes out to 0.7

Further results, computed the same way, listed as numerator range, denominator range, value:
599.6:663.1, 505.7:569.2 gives 0.75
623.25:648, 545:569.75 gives 0.86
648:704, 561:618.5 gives 1.05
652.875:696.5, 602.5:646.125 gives 1.03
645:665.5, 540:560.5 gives 0.81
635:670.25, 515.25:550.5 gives 0.72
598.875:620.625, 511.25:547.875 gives 0.69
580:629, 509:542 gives 0.68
